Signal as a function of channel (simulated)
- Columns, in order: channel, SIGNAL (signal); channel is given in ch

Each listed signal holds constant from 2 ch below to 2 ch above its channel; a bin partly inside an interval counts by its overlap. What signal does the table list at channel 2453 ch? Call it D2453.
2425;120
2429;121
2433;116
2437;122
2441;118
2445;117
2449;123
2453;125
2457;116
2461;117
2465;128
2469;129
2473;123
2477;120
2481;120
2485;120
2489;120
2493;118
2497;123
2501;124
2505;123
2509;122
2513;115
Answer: 125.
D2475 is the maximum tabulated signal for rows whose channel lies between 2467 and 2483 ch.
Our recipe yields 129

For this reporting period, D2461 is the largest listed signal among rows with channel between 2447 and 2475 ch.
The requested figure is 129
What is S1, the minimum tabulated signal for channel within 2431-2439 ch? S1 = 116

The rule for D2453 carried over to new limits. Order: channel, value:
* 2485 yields 120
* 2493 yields 118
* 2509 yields 122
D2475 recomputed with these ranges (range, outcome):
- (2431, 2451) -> 123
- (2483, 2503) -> 124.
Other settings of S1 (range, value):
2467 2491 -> 120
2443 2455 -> 117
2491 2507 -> 118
